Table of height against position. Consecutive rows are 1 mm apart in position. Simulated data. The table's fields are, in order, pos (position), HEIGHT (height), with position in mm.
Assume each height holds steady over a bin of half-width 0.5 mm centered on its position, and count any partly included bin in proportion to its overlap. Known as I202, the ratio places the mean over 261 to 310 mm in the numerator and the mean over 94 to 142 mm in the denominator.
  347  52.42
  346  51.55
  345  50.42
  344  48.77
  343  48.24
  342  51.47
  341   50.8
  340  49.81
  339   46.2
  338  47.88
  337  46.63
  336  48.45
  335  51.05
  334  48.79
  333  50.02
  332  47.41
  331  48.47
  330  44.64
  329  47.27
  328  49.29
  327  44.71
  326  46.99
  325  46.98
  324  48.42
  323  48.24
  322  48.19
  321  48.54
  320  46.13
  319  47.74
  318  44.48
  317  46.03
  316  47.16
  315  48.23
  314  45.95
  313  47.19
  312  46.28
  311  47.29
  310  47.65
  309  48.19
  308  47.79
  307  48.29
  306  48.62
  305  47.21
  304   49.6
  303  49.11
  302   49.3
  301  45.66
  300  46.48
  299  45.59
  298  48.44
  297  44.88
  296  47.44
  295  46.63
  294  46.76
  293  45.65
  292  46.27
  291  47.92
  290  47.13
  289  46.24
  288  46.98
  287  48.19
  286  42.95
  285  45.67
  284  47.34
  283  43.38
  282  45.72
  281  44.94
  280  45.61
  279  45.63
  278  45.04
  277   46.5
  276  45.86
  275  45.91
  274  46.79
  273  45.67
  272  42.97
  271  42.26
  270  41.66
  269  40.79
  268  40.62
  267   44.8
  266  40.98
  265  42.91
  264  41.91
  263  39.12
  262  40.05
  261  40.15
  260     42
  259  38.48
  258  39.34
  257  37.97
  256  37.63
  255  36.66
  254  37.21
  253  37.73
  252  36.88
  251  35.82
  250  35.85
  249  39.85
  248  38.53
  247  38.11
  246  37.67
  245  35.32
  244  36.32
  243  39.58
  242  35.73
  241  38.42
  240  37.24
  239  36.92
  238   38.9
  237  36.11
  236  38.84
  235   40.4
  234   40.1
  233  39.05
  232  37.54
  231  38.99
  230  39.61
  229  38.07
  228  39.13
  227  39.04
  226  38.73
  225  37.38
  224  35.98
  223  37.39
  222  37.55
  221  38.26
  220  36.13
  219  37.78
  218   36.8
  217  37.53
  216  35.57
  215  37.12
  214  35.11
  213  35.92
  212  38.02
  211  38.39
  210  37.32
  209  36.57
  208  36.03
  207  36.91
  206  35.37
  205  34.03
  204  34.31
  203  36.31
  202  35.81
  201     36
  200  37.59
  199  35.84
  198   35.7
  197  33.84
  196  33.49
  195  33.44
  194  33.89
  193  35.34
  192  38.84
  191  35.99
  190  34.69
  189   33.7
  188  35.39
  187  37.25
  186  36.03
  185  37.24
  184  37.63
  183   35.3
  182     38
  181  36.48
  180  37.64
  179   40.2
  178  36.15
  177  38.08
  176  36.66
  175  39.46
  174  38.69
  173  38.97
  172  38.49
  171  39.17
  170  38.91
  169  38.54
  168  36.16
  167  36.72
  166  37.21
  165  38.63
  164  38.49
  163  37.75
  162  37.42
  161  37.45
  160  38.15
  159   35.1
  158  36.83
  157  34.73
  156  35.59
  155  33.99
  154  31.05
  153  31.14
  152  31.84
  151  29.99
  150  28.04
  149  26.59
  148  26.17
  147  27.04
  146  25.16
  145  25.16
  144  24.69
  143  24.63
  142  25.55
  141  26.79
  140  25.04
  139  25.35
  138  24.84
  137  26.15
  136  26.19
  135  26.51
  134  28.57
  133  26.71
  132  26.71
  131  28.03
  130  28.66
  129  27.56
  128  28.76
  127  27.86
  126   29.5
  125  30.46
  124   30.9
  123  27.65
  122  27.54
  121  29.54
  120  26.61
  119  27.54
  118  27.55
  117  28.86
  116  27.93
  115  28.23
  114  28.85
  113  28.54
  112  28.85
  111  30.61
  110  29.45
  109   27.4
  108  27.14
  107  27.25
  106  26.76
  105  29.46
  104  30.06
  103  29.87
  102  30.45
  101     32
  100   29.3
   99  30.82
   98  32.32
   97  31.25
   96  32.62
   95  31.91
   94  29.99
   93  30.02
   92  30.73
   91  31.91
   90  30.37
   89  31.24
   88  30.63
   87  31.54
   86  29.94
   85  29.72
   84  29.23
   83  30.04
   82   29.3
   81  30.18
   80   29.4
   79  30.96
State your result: 1.59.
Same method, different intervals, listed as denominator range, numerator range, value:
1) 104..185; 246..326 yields 1.41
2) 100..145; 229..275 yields 1.41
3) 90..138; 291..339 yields 1.64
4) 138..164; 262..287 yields 1.44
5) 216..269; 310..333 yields 1.23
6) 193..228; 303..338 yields 1.31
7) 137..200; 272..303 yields 1.36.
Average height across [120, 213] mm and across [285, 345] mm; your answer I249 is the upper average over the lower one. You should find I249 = 1.4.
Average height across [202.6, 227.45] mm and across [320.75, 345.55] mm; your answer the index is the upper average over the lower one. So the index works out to 1.31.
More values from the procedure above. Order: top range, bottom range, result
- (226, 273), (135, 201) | 1.15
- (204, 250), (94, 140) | 1.31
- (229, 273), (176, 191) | 1.07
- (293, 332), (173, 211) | 1.30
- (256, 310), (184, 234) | 1.23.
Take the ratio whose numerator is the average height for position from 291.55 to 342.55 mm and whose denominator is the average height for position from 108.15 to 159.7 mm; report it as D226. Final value 1.7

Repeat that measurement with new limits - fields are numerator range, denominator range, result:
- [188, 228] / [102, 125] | 1.27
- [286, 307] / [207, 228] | 1.27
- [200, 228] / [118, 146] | 1.36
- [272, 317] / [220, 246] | 1.23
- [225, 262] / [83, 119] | 1.28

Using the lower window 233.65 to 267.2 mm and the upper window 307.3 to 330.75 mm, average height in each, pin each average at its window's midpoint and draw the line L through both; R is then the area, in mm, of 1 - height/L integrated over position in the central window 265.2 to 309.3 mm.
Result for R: -2.8 mm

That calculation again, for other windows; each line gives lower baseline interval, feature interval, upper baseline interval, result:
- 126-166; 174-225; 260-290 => -1.02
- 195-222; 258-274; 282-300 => 0.57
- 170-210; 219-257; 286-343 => 2.70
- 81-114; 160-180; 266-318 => -1.14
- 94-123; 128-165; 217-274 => 2.50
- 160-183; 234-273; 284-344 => 3.89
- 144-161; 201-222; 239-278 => -0.24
